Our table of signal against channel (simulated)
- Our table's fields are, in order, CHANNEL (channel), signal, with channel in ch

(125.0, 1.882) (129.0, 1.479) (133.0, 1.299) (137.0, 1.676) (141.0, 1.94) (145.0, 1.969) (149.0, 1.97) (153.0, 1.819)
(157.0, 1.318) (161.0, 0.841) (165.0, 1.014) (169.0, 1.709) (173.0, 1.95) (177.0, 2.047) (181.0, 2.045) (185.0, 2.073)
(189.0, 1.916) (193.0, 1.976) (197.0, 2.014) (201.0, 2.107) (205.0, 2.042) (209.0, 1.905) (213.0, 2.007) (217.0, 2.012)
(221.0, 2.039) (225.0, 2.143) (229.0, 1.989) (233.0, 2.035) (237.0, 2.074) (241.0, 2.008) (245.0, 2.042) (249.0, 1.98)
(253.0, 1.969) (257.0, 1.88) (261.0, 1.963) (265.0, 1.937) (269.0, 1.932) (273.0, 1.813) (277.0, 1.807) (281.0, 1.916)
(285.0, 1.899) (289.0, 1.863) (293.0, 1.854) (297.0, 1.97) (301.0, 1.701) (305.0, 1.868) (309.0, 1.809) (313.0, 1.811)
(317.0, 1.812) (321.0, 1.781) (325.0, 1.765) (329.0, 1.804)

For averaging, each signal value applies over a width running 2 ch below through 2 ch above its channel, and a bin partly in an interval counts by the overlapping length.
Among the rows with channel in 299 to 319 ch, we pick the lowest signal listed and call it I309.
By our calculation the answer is 1.701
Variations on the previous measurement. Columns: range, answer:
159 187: 0.841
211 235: 1.989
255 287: 1.807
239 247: 2.008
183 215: 1.905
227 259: 1.88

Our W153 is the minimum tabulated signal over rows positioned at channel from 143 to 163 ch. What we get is 0.841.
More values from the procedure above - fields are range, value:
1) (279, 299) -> 1.854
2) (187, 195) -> 1.916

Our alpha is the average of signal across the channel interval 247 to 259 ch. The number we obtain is 1.94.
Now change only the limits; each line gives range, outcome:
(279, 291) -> 1.89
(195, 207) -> 2.05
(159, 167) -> 0.927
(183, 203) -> 2.02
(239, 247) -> 2.02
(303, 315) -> 1.83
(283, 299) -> 1.9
